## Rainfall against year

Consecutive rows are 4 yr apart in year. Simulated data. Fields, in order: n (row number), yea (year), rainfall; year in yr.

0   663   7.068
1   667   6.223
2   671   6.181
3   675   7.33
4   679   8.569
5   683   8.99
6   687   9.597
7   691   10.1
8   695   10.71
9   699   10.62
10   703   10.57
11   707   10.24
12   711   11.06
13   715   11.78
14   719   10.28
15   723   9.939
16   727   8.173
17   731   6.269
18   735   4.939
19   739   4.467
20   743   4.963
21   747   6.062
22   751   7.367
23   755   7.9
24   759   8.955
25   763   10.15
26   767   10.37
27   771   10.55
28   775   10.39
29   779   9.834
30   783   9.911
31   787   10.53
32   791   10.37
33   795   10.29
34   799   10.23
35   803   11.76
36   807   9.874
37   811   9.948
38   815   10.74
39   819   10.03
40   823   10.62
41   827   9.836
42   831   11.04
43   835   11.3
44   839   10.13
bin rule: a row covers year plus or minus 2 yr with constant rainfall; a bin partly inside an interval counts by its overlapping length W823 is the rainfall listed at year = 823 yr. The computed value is 10.62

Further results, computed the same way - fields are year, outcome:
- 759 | 8.955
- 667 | 6.223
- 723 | 9.939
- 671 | 6.181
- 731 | 6.269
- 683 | 8.99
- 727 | 8.173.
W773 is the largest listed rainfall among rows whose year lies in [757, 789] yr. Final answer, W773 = 10.55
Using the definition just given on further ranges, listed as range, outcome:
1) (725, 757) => 8.173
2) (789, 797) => 10.37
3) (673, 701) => 10.71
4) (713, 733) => 11.78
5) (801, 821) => 11.76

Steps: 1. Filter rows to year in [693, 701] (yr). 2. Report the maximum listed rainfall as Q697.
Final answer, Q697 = 10.71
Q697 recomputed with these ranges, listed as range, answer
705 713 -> 11.06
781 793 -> 10.53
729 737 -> 6.269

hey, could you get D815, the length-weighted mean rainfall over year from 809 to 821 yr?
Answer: 10.2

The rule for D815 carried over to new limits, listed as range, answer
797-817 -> 10.5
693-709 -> 10.5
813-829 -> 10.3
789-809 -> 10.5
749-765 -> 8.59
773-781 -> 10.1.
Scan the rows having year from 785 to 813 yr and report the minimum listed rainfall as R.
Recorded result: 9.874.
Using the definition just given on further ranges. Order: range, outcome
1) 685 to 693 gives 9.597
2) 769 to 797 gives 9.834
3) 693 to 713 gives 10.24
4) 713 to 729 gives 8.173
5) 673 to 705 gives 7.33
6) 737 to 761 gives 4.467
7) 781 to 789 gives 9.911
